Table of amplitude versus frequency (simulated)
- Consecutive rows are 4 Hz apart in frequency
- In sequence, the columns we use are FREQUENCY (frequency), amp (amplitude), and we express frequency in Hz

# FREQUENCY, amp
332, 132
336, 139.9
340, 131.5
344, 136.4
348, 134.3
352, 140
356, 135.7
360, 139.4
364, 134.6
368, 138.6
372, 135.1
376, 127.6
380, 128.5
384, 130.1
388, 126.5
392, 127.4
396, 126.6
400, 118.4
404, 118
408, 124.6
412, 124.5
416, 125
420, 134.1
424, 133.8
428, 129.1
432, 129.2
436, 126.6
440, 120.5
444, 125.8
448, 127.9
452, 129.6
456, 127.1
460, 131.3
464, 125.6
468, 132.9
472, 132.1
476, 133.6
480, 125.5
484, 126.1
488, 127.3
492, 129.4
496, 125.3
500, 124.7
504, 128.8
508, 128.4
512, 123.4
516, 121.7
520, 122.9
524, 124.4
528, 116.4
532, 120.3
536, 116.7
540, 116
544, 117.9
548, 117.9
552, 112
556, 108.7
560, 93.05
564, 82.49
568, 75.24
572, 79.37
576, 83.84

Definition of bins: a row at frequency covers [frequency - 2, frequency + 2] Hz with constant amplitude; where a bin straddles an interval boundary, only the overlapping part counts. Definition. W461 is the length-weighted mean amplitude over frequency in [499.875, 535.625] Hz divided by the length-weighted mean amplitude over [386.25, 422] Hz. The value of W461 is 1.0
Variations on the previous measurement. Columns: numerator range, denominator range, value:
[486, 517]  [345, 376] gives 0.93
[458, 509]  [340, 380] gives 0.95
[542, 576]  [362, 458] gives 0.76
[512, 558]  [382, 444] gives 0.93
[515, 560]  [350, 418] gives 0.90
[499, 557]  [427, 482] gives 0.94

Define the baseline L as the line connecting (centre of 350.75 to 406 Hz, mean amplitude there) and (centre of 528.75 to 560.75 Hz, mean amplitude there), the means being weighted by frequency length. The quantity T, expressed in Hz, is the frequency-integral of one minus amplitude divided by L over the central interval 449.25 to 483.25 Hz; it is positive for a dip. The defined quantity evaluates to -2.2 Hz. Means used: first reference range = 130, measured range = 130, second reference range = 114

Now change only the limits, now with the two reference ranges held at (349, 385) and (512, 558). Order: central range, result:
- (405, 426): 0.3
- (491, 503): -0.5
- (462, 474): -0.5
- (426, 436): 0.0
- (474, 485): -0.5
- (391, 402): 0.7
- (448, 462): -0.4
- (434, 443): 0.3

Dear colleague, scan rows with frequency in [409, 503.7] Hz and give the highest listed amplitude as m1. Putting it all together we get 134.1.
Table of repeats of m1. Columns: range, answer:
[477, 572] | 129.4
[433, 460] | 131.3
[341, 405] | 140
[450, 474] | 132.9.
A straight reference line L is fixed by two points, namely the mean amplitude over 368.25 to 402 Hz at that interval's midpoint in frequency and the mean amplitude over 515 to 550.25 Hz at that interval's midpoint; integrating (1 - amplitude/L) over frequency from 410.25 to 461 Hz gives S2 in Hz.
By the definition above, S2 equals -1.2 Hz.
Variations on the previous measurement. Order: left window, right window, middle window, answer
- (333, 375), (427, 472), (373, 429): 2.24 Hz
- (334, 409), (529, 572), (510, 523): -1.51 Hz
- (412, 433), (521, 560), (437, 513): -2.63 Hz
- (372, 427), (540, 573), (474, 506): -4.66 Hz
